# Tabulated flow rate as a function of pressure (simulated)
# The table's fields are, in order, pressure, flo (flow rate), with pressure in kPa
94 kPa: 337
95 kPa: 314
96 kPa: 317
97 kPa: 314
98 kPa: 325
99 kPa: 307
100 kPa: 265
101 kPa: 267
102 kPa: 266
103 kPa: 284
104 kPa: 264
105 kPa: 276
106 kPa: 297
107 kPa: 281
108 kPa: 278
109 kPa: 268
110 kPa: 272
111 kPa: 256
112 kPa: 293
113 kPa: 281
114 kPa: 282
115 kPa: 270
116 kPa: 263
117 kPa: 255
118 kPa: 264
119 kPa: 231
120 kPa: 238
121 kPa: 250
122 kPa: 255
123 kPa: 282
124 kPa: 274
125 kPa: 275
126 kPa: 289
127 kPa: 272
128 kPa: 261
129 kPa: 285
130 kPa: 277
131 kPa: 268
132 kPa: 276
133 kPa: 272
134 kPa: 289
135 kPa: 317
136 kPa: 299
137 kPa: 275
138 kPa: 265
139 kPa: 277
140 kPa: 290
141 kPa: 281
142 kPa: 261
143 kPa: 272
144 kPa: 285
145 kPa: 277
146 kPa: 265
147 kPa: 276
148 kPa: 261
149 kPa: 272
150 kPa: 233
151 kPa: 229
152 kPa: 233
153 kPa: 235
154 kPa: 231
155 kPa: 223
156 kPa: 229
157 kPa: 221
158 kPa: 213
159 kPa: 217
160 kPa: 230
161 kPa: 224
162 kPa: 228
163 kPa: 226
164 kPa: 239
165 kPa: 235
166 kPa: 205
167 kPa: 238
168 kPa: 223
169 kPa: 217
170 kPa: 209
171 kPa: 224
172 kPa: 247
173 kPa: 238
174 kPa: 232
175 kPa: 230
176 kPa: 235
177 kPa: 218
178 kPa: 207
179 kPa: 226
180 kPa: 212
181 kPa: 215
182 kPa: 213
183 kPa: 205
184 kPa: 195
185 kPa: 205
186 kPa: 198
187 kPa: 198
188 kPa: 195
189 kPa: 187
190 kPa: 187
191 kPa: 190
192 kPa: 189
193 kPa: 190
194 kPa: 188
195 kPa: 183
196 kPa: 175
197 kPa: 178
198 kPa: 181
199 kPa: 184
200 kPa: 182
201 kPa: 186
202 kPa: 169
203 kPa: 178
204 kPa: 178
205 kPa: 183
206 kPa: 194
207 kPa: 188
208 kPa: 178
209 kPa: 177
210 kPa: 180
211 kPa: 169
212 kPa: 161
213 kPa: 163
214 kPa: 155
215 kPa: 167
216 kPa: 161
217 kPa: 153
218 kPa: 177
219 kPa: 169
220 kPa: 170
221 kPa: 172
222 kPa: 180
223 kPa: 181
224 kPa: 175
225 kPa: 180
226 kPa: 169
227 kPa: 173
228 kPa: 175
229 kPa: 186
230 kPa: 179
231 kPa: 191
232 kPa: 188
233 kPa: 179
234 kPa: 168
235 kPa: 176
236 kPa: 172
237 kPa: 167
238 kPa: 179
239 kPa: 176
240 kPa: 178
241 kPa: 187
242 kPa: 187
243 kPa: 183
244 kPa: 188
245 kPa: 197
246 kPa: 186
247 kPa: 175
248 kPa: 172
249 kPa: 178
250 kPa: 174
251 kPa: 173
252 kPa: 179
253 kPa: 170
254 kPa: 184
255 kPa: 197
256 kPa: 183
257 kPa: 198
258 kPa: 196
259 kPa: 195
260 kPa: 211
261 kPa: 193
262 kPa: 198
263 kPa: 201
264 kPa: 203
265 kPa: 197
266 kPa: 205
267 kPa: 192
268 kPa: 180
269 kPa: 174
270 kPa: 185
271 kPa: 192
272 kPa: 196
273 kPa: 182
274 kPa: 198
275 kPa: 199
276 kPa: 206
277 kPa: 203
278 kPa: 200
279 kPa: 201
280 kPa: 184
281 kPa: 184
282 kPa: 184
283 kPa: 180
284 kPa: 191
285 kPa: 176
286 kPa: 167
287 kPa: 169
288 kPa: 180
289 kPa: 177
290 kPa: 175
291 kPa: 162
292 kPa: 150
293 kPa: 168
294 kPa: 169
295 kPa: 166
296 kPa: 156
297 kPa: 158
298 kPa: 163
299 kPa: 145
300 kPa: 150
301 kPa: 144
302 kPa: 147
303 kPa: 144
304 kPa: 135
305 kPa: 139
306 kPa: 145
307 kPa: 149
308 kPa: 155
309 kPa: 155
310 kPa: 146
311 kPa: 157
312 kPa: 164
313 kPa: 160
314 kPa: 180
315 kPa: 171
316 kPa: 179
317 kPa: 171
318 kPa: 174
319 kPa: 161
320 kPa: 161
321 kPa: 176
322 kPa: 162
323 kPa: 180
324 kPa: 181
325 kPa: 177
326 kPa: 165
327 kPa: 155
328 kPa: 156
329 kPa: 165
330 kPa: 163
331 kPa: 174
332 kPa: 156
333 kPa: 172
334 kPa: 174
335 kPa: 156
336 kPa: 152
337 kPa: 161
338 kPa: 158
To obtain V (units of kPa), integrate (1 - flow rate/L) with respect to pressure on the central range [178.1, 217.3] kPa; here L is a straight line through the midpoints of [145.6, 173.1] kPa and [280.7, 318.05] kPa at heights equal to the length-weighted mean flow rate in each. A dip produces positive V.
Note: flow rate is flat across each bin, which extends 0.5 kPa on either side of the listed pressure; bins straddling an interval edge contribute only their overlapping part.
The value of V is 5.20 kPa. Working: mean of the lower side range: 233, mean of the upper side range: 163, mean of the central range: 185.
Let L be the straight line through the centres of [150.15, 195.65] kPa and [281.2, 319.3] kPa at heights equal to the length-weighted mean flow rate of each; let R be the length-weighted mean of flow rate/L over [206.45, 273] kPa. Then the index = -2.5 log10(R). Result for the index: 0.04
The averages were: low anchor 216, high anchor 162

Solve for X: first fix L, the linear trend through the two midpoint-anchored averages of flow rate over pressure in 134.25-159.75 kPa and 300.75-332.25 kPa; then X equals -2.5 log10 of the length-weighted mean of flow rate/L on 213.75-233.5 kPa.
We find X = 0.22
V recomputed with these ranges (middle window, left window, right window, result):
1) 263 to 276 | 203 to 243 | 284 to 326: -1.9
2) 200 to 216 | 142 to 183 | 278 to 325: 2.8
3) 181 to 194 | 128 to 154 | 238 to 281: 2.3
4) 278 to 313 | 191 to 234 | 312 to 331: 1.5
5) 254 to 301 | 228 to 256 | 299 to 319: -4.3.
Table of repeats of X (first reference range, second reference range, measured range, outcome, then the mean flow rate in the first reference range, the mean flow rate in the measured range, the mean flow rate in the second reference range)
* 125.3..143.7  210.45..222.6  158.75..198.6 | 0.041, 279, 211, 167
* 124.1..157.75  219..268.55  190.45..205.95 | 0.201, 265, 183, 183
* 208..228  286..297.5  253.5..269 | -0.161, 170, 195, 166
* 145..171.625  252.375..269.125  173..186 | 0.042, 233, 216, 193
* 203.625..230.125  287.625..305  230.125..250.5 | -0.069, 174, 180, 157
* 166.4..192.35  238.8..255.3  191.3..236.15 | 0.116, 213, 177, 181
